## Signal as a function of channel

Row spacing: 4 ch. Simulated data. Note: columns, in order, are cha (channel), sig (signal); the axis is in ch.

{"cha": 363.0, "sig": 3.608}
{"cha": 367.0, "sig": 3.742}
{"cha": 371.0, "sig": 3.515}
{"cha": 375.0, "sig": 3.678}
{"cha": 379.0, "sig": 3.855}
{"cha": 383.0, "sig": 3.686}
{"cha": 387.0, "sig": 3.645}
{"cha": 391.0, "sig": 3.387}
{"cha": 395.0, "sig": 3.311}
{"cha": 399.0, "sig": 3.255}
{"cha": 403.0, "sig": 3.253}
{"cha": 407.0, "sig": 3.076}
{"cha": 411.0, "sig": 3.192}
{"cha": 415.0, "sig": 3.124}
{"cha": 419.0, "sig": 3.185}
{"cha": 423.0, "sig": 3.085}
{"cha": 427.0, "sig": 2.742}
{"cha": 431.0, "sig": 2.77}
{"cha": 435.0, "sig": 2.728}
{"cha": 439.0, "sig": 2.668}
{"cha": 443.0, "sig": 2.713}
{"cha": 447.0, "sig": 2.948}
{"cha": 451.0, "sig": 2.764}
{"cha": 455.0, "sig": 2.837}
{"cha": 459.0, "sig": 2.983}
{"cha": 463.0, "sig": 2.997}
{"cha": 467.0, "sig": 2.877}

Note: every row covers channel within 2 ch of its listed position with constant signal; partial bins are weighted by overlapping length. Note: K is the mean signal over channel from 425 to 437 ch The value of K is 2.75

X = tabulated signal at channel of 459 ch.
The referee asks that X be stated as 2.983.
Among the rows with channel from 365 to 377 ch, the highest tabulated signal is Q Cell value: 3.742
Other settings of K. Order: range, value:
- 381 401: 3.46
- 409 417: 3.16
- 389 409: 3.26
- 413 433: 2.98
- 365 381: 3.7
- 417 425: 3.13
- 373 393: 3.65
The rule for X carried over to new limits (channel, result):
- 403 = 3.253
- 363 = 3.608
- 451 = 2.764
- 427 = 2.742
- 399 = 3.255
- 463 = 2.997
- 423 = 3.085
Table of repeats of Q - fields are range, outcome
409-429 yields 3.192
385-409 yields 3.645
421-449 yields 3.085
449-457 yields 2.837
